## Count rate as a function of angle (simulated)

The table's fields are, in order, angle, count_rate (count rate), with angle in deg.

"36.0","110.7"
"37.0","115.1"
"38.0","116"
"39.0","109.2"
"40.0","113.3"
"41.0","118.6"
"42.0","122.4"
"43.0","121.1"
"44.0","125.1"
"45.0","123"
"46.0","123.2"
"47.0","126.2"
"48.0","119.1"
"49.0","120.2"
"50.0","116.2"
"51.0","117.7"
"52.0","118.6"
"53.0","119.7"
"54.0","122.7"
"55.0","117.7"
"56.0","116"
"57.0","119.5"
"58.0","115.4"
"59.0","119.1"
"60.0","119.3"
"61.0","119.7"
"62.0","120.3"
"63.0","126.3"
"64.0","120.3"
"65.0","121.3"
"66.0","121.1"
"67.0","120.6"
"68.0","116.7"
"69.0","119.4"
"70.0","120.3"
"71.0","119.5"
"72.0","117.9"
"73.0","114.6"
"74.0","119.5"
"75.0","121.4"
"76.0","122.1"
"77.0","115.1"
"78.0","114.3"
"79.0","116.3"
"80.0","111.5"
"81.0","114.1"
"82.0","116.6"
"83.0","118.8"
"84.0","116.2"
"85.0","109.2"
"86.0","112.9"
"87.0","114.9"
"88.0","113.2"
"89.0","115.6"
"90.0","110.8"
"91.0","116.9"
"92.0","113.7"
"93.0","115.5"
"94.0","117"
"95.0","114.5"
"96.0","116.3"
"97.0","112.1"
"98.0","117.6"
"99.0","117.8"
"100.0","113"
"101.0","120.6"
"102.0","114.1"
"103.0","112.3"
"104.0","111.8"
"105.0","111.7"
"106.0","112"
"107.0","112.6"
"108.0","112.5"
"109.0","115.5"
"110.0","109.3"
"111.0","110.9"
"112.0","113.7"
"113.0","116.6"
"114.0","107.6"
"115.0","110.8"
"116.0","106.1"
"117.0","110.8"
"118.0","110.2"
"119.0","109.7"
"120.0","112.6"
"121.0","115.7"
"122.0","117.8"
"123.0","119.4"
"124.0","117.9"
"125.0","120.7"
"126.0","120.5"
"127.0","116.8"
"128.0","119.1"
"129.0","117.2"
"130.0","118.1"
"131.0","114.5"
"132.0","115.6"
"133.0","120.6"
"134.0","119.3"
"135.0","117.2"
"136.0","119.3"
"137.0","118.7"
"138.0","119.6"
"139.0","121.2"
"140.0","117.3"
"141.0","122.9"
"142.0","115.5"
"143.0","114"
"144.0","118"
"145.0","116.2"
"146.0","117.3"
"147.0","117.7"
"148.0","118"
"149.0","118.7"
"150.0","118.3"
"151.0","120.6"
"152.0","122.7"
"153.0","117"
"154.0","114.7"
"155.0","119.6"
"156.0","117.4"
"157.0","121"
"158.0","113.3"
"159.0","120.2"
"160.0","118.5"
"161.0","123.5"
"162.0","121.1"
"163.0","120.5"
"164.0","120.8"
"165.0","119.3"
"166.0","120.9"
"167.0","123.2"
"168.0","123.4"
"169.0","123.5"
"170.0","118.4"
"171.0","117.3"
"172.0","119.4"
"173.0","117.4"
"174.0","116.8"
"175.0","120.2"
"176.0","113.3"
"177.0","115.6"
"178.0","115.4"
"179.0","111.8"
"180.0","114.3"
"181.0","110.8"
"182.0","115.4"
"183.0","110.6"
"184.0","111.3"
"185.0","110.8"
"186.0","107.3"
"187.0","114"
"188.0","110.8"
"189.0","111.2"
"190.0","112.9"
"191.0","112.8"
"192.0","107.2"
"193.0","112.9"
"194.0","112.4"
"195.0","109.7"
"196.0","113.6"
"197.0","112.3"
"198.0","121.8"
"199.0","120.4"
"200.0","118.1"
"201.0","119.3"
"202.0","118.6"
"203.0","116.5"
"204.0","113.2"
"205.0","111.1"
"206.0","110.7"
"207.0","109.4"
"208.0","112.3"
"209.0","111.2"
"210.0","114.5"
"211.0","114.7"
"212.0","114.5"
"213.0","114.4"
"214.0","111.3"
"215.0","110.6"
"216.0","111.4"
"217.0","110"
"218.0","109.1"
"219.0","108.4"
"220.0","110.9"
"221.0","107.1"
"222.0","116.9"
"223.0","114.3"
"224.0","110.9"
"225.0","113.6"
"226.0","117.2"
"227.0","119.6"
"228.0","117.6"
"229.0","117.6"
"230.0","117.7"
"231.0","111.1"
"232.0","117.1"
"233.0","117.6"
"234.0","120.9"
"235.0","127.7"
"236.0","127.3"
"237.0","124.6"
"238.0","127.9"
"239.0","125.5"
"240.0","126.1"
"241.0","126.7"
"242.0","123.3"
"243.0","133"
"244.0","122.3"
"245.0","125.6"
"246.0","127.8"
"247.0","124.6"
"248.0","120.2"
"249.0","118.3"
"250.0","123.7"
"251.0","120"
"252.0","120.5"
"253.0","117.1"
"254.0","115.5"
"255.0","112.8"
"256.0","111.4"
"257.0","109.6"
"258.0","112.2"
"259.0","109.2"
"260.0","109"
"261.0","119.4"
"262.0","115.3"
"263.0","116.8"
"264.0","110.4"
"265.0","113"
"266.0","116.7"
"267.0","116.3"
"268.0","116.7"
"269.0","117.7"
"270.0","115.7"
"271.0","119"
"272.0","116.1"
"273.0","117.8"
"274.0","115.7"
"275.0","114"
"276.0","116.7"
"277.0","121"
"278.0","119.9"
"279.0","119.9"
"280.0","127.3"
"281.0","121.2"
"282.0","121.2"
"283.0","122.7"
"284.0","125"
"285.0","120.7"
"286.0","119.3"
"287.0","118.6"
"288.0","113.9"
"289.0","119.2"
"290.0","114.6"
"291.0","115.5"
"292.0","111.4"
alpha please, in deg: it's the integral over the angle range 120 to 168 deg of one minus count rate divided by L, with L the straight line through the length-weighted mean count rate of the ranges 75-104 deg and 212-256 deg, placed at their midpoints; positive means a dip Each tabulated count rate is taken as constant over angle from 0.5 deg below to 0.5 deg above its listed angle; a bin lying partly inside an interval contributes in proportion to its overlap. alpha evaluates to -0.9 deg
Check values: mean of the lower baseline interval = 115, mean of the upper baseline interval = 118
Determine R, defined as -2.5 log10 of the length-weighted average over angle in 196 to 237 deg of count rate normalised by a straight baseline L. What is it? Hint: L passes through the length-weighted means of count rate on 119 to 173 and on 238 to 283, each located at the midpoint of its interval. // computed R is 0.03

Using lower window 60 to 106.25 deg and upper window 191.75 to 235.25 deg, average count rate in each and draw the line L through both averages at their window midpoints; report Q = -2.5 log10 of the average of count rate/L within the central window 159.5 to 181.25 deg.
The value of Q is -0.03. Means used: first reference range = 117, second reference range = 114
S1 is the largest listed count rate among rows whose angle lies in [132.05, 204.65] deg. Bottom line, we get 123.5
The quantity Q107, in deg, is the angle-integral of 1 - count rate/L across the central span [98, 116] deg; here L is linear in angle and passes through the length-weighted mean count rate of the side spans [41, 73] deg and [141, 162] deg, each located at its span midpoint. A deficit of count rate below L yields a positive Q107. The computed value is 0.9 deg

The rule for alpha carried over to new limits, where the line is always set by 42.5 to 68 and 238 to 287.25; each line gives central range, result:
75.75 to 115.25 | 1.94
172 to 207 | 1.65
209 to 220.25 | 0.71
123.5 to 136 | 0.18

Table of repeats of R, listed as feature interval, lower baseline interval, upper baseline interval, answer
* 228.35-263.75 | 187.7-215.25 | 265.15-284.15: -0.03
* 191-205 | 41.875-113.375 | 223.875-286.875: 0.03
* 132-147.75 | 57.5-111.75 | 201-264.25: -0.02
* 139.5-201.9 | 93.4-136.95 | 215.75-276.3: -0.01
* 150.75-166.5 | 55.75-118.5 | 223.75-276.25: -0.02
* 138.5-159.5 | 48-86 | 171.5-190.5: -0.03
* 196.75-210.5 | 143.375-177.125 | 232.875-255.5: 0.06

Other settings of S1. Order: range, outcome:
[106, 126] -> 120.7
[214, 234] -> 120.9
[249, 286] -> 127.3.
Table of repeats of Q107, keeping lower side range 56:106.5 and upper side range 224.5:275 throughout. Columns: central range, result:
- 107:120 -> 0.6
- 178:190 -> 0.6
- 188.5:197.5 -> 0.5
